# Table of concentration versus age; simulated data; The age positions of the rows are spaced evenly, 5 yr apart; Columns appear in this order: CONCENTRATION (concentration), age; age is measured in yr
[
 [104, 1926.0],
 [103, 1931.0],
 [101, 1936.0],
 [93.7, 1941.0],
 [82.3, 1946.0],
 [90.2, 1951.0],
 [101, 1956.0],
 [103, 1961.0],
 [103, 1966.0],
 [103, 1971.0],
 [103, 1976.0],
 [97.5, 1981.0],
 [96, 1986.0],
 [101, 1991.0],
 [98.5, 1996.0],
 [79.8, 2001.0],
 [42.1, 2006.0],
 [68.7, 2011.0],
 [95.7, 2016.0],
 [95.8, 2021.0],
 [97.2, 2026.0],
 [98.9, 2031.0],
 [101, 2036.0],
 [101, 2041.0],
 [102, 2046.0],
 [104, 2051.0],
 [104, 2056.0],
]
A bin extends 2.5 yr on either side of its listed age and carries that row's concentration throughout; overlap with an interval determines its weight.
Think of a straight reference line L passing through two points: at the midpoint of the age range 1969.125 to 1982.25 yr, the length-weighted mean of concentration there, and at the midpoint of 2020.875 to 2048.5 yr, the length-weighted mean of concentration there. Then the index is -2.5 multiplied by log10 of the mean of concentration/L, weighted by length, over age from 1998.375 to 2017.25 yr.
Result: 0.389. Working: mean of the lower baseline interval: 101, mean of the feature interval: 70.2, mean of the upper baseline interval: 99.6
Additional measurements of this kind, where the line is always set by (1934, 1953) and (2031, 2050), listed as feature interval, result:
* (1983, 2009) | 0.16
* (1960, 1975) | -0.10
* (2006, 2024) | 0.22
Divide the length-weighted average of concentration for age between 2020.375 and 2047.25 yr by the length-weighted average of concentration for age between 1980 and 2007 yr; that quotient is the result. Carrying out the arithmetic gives 1.1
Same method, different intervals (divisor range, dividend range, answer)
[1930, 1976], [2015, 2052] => 1.02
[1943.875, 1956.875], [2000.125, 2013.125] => 0.68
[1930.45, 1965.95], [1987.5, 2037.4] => 0.91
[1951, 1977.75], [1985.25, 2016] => 0.80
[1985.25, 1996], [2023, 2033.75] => 0.99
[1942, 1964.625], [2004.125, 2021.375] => 0.79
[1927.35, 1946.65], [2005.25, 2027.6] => 0.85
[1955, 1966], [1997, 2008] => 0.65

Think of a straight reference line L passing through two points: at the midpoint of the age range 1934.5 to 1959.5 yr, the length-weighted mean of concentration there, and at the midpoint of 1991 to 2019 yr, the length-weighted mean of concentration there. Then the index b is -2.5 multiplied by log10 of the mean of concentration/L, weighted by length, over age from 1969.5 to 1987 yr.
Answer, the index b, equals -0.16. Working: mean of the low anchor 93.7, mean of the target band 100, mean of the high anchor 79.4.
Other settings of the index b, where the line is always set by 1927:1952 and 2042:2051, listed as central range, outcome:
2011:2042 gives 0.06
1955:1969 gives -0.07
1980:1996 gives 0.00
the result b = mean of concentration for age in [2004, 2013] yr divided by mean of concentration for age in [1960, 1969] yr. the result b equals 0.54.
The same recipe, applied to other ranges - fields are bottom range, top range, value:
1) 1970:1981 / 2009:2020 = 0.83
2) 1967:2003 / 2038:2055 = 1.05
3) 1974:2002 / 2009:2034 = 0.95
